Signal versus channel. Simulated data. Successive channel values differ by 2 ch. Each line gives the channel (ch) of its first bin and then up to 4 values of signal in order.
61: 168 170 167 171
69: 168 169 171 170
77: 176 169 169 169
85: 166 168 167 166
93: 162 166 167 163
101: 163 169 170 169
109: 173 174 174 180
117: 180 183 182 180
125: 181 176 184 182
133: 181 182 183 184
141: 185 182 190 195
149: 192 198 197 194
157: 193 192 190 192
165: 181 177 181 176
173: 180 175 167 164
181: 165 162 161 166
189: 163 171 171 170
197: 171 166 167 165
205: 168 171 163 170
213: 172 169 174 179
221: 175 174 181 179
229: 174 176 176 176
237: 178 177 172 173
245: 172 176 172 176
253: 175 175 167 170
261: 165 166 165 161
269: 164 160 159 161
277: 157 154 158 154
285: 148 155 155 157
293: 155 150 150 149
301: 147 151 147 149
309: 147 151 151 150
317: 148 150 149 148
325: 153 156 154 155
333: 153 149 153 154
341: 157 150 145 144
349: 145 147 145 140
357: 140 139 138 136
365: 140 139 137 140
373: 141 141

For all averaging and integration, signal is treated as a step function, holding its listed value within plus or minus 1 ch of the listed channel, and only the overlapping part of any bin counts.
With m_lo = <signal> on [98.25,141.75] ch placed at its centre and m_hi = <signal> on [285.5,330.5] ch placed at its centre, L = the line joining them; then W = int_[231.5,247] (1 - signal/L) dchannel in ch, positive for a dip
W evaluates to -1.4 ch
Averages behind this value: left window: 177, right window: 151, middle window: 175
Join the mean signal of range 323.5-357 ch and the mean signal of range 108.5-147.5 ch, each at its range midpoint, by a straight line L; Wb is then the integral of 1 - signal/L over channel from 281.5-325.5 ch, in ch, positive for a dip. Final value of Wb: 1.3 ch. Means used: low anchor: 181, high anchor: 150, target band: 151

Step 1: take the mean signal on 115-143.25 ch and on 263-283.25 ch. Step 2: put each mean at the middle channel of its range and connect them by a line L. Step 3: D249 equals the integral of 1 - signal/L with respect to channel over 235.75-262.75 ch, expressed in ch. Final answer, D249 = -1.5 ch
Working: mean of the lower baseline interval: 182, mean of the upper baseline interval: 160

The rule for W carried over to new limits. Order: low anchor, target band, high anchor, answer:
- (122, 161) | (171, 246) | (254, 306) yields 0.60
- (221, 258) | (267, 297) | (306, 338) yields 1.19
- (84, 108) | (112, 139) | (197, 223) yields -2.17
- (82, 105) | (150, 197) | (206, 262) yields -2.00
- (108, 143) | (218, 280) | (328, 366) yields -3.44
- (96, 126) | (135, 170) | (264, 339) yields -3.93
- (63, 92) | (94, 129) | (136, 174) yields 0.66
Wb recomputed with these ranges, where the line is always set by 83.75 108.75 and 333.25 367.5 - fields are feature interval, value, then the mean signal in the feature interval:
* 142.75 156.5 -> -2.6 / 193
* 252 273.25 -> -1.9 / 166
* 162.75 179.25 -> -1.7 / 177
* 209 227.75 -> -2.1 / 174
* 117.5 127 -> -1.0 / 181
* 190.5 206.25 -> -1.1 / 169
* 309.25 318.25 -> -0.1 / 150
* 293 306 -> 0.0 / 149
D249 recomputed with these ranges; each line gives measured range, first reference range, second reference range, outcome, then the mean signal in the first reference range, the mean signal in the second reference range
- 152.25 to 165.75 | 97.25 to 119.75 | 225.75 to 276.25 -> -1.6 ch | 172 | 171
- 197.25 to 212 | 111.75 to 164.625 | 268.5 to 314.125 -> 0.4 ch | 186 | 153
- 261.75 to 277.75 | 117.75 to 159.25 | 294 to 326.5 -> -0.4 ch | 186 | 149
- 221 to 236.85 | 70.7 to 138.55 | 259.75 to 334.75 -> -1.5 ch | 173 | 154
